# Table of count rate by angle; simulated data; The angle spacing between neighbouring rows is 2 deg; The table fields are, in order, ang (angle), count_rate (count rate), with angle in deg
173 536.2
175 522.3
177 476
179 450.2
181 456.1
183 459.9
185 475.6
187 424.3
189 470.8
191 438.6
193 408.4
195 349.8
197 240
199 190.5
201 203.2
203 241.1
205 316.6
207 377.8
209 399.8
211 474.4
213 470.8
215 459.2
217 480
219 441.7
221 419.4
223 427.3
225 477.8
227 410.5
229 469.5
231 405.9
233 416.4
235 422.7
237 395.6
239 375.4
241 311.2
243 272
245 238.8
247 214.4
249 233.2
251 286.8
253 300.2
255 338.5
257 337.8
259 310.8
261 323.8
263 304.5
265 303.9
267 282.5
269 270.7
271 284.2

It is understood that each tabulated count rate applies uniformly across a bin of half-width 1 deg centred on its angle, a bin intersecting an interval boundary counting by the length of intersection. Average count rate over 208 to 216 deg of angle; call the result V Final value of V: 451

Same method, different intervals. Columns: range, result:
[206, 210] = 389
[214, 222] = 450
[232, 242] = 384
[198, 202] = 197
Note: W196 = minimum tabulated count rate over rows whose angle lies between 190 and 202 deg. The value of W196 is 190.5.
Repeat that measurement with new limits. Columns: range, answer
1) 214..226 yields 419.4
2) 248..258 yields 233.2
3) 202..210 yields 241.1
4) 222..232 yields 405.9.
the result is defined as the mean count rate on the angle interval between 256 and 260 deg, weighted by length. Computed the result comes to 324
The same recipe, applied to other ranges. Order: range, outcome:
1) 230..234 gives 411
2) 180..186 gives 464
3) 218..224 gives 429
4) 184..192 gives 452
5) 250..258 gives 316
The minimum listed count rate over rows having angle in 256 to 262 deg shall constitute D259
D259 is 310.8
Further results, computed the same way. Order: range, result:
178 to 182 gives 450.2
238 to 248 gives 214.4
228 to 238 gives 395.6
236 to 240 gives 375.4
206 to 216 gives 377.8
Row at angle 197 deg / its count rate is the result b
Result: 240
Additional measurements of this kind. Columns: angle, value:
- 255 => 338.5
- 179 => 450.2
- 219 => 441.7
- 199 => 190.5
